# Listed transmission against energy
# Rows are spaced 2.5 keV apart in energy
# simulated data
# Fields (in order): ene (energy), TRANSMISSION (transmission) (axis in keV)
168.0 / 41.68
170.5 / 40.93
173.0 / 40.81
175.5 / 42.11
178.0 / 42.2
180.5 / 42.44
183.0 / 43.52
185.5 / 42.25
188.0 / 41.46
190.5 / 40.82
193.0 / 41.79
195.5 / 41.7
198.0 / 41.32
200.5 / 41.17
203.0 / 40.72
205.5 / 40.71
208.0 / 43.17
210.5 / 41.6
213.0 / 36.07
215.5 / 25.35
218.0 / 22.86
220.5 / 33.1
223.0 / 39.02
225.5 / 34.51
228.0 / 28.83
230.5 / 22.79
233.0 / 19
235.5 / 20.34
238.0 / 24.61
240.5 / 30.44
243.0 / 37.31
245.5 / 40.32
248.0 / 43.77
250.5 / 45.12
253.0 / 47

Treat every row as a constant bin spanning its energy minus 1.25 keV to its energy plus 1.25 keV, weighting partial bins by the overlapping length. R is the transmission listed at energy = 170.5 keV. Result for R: 40.93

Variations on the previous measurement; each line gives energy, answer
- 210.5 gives 41.6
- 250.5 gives 45.12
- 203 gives 40.72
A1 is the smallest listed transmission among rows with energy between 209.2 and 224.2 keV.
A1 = 22.86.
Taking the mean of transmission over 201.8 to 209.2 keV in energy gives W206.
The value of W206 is 41.5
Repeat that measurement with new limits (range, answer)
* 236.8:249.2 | 35.3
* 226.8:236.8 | 22.7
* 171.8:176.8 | 41.5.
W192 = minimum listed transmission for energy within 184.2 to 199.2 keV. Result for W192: 40.82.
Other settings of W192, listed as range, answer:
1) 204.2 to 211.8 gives 40.71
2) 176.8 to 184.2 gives 42.2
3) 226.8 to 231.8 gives 22.79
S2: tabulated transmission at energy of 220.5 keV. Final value 33.1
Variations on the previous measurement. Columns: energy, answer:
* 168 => 41.68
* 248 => 43.77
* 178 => 42.2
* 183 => 43.52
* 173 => 40.81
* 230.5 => 22.79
